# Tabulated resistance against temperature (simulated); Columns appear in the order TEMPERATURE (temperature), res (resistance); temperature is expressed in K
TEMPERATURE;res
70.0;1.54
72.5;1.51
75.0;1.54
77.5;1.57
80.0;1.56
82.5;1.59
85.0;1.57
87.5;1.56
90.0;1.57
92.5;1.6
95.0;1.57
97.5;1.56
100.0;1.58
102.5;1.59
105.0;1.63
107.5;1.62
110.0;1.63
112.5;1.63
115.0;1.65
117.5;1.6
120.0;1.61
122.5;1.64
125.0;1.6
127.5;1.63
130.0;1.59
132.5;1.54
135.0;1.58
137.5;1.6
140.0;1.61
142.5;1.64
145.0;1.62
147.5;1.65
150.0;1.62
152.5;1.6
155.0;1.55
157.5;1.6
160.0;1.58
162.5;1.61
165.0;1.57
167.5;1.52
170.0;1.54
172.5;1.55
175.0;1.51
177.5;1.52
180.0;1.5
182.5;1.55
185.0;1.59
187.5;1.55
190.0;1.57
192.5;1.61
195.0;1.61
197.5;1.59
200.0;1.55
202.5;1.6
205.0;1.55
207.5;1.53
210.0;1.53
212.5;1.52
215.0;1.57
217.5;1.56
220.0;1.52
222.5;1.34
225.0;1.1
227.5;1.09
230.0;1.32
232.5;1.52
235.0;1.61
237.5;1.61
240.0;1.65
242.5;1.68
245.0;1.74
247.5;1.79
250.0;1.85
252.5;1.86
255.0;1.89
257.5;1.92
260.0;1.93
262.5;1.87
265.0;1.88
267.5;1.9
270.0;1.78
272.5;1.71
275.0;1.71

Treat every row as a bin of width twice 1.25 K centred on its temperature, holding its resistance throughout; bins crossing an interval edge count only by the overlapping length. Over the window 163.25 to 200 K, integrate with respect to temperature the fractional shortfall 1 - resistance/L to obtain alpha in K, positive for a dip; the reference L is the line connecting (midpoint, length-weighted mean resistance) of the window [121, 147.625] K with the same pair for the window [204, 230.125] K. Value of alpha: -1.3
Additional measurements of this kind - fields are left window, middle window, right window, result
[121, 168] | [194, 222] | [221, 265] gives 1.28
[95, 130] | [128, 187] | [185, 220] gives 0.42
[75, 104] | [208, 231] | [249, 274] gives 4.99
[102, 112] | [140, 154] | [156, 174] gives -0.36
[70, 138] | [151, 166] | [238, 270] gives 0.79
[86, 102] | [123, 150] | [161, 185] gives -0.86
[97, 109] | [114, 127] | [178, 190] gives -0.26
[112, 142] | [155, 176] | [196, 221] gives 0.29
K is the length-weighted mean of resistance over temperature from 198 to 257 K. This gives 1.57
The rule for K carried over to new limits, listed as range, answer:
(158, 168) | 1.58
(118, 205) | 1.58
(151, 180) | 1.56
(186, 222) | 1.56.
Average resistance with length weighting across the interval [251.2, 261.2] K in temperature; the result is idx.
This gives 1.9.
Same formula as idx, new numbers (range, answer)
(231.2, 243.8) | 1.61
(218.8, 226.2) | 1.32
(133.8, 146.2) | 1.61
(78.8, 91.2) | 1.57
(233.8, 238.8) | 1.61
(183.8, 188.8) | 1.57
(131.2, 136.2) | 1.56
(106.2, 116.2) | 1.63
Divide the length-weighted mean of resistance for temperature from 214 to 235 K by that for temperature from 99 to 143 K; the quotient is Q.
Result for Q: 0.9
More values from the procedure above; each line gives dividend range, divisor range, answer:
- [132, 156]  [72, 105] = 1.02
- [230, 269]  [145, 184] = 1.13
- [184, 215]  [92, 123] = 0.97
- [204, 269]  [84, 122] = 1.02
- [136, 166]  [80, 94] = 1.02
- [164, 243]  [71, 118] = 0.96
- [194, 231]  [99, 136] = 0.91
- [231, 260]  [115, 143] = 1.09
